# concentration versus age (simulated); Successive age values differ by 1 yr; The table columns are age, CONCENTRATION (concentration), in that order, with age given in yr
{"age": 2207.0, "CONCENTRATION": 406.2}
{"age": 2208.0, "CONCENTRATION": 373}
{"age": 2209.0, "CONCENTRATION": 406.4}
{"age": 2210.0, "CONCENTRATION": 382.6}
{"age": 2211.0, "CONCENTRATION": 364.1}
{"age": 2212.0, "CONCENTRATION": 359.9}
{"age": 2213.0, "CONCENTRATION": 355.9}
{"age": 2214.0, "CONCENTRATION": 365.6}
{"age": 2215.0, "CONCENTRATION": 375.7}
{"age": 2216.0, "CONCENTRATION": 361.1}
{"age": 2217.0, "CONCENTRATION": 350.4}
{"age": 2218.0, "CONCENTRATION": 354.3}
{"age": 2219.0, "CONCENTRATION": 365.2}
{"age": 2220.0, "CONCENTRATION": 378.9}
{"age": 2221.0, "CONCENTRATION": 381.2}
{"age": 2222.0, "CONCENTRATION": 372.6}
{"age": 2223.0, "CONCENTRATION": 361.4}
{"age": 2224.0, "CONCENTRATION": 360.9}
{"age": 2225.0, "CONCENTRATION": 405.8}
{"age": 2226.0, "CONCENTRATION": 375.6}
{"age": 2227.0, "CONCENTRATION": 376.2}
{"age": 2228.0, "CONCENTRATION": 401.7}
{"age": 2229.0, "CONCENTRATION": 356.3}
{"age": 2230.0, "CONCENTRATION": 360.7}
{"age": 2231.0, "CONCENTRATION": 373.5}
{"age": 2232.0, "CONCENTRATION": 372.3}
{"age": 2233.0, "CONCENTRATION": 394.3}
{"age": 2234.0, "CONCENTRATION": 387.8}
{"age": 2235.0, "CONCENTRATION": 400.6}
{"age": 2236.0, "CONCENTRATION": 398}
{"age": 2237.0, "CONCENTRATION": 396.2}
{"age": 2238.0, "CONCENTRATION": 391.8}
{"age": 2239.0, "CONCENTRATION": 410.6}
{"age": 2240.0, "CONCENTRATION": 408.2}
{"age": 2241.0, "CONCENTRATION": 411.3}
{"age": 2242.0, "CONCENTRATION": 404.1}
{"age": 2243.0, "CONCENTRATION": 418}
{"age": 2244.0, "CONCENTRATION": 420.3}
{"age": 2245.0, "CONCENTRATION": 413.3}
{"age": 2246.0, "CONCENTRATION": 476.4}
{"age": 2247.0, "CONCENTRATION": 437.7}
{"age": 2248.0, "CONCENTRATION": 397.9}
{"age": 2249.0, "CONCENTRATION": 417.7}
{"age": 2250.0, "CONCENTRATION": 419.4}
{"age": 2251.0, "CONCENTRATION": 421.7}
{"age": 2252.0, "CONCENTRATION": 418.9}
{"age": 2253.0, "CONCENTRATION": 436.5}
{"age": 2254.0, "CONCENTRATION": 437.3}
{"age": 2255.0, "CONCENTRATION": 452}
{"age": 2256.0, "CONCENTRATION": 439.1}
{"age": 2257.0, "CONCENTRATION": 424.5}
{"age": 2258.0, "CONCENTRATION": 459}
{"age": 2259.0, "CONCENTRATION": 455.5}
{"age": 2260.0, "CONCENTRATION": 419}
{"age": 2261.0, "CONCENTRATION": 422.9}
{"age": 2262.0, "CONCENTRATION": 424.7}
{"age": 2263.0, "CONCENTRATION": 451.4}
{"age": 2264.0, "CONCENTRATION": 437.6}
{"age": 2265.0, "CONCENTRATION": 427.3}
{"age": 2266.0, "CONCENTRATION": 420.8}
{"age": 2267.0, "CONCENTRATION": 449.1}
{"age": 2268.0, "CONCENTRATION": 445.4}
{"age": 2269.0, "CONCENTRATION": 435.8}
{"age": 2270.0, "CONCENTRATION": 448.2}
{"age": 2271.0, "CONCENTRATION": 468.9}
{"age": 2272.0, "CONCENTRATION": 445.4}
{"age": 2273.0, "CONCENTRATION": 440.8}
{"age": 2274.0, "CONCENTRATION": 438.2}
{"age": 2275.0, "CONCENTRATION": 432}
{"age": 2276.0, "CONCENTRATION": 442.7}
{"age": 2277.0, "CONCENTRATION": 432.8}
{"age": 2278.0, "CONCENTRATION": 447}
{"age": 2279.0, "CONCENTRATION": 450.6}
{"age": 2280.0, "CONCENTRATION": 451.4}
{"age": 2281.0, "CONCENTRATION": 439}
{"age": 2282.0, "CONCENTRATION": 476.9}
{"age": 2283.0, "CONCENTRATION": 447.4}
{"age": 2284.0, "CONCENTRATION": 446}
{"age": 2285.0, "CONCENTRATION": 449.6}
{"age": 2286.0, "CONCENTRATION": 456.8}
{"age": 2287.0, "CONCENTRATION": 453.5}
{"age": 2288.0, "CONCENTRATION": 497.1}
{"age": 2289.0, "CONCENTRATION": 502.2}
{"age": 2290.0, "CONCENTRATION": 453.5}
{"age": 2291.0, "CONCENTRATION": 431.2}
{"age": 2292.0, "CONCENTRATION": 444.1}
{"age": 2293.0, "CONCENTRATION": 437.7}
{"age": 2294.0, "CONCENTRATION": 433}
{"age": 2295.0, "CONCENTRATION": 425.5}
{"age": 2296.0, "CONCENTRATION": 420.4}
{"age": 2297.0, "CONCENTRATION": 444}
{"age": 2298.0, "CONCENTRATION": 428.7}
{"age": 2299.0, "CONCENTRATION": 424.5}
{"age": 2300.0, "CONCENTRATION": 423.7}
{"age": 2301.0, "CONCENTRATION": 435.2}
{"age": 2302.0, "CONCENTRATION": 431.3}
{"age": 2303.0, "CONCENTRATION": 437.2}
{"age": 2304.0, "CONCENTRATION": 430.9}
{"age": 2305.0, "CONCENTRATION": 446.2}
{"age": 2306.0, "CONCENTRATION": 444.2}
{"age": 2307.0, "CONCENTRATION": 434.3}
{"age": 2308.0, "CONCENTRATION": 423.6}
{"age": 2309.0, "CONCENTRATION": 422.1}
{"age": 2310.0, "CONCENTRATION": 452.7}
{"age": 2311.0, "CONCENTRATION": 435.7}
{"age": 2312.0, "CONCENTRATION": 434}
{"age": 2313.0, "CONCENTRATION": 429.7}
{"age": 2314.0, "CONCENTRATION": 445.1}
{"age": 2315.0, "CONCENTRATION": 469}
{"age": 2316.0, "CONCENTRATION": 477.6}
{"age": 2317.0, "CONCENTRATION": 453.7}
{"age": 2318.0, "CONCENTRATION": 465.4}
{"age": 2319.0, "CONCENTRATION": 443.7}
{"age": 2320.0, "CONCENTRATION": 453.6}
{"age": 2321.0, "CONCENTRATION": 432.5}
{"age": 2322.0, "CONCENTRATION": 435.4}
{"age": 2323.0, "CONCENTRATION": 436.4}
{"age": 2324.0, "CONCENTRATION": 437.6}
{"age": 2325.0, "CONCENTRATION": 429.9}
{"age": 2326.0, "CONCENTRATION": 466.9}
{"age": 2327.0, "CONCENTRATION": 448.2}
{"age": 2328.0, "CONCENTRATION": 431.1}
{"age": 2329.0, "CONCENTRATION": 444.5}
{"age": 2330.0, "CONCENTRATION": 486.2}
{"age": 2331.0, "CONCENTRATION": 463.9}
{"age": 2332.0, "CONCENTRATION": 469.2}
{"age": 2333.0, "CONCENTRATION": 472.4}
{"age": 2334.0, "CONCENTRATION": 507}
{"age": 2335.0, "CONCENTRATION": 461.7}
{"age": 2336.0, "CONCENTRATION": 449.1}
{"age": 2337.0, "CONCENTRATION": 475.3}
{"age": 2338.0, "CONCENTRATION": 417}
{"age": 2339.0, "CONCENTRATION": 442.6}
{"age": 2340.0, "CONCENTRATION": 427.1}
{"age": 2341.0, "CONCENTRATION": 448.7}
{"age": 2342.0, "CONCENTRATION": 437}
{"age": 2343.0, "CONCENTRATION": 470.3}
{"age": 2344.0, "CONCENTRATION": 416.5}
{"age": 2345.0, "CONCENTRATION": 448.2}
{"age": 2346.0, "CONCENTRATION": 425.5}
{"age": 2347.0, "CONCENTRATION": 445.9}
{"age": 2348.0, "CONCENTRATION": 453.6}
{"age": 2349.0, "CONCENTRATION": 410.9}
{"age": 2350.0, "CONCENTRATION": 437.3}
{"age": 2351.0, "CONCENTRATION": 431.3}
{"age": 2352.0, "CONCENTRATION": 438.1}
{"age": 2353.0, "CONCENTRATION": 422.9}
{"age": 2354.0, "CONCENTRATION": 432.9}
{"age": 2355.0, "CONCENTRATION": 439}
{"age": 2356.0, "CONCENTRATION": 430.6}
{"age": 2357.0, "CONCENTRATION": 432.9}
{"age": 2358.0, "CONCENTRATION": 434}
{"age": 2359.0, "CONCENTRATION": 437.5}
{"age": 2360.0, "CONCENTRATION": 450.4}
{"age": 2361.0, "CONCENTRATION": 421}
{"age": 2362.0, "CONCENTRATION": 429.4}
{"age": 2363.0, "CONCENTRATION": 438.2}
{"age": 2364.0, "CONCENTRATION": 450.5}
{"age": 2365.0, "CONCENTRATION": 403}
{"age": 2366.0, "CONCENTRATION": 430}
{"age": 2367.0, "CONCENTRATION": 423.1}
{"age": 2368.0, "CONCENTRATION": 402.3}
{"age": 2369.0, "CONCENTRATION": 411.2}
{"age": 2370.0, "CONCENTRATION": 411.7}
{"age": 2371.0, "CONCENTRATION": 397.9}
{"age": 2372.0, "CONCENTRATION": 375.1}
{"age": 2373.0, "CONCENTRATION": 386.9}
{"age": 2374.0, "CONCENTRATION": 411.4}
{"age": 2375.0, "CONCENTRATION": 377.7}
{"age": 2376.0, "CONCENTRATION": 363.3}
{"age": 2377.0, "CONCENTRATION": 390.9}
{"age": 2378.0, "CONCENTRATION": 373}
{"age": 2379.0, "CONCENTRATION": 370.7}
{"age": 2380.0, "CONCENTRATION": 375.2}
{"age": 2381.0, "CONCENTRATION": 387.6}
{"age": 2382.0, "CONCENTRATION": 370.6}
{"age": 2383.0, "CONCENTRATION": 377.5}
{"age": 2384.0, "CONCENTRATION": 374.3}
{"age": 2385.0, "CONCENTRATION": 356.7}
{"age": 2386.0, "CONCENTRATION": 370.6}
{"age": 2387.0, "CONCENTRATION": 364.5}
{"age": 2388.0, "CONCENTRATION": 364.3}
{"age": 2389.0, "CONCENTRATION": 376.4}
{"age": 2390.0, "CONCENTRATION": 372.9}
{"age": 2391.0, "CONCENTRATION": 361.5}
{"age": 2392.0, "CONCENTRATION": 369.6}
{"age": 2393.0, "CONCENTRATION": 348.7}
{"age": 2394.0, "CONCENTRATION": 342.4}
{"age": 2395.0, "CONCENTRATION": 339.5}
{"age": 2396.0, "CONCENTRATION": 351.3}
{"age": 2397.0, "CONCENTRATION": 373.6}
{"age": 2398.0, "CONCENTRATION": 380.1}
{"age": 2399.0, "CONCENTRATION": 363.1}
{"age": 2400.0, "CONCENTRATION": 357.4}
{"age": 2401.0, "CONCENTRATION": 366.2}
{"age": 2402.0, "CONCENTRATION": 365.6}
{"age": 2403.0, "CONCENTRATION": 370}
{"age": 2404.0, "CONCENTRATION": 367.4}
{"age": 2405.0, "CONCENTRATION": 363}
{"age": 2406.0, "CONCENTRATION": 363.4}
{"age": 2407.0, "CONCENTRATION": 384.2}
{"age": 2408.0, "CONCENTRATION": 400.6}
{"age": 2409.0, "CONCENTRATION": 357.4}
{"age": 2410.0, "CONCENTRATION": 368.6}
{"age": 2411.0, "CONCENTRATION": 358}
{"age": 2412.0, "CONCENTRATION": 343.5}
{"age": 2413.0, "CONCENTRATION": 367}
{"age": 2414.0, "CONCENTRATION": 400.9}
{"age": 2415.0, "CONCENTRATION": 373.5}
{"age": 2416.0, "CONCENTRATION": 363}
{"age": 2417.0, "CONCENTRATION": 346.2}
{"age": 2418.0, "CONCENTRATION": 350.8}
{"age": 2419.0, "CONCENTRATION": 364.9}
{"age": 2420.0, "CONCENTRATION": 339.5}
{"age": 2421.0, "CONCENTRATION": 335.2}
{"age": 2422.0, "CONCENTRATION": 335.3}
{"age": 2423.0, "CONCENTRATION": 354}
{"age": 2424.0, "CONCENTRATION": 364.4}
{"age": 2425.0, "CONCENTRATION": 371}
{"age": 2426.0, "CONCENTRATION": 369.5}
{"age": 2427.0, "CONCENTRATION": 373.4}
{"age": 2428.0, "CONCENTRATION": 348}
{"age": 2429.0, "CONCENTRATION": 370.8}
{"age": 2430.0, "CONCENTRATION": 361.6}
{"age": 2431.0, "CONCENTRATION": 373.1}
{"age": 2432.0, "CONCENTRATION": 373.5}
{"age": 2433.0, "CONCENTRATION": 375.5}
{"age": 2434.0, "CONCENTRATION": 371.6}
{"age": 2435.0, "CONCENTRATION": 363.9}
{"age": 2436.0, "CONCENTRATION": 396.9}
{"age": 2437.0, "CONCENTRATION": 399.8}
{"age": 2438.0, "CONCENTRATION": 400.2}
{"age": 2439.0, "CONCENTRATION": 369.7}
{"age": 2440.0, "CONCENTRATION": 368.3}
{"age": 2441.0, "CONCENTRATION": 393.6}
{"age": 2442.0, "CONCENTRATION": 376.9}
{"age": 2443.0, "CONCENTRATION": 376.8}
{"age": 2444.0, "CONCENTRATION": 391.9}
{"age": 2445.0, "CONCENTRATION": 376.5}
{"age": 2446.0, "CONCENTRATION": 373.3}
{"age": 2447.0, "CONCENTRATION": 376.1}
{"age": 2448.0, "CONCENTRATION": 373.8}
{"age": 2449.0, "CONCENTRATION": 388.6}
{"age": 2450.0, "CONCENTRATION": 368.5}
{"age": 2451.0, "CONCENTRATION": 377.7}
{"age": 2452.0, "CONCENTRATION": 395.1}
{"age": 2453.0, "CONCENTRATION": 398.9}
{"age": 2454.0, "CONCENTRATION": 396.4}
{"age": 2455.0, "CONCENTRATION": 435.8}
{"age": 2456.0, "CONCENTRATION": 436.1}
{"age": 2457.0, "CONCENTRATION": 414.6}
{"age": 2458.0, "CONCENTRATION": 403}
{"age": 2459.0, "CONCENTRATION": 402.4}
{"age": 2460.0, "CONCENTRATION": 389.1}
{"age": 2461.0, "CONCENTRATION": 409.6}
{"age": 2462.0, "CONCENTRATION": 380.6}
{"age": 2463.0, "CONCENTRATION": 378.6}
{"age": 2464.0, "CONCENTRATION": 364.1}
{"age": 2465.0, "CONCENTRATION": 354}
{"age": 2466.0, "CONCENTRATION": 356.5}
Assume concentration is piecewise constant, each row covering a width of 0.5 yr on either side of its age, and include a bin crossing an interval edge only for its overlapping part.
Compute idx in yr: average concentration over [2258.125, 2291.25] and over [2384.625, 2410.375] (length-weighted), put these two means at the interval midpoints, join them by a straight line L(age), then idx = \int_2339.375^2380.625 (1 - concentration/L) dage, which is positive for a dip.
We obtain -3.1 yr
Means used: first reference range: 447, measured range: 420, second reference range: 365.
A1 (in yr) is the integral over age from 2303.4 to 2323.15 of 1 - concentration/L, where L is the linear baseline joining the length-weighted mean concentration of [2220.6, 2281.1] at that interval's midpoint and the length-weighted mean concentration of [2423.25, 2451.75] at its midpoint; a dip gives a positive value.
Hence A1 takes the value -1.9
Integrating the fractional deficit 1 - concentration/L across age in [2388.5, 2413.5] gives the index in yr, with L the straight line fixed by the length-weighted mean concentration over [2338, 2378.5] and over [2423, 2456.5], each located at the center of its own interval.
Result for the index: 2.3 yr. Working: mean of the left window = 423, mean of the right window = 381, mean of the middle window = 364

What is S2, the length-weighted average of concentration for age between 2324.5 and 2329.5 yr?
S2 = 444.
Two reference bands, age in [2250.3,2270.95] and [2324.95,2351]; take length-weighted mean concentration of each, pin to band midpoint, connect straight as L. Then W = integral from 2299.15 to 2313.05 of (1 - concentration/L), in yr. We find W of 0.3 yr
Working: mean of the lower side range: 437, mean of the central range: 434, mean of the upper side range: 449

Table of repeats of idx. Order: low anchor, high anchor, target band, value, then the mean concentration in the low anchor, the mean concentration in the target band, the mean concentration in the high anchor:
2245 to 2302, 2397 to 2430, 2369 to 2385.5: 0.1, 441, 382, 364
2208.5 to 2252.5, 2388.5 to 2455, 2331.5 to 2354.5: -4.1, 390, 445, 370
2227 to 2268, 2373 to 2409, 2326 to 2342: -2.8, 416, 456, 370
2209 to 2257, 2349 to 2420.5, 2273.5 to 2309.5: -4.7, 395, 443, 387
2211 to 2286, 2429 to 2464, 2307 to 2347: -4.5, 414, 448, 387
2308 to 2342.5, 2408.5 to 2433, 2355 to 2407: 1.5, 450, 387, 361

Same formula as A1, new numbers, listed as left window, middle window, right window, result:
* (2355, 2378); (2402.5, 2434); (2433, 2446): 2.1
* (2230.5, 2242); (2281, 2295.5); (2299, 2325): -0.9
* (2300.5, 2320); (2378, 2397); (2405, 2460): 1.7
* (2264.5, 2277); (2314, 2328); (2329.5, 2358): -0.2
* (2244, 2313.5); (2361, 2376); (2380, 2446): -0.7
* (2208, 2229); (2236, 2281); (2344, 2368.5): -4.8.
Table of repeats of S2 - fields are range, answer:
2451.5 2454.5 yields 397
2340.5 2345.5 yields 444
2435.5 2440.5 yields 387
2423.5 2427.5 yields 370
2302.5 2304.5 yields 434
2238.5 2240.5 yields 409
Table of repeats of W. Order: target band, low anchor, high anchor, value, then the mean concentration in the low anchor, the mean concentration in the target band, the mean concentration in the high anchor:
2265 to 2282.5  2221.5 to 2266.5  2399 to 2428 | -1.85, 410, 444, 363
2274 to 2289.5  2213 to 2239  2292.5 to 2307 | -1.29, 377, 454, 433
